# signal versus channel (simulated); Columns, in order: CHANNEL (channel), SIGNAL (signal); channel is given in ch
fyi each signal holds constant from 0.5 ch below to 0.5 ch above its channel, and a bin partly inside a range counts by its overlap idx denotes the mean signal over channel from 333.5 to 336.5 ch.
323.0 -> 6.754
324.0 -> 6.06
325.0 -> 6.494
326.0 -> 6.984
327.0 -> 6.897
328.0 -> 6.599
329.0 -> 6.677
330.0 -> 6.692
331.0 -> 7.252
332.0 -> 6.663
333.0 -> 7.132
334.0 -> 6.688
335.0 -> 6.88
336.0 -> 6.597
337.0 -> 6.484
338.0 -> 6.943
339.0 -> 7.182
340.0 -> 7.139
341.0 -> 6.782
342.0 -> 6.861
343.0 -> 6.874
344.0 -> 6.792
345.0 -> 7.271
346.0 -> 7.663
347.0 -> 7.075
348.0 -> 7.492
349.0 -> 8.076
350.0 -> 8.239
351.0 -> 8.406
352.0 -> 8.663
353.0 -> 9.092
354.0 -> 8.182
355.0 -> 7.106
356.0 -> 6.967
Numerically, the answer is 6.72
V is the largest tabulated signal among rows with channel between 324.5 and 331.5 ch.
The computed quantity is 7.252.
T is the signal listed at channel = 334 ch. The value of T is 6.688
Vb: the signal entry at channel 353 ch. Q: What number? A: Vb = 9.092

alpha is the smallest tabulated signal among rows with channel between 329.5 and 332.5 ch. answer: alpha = 6.663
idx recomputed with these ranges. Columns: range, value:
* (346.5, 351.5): 7.86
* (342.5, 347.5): 7.14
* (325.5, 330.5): 6.77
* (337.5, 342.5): 6.98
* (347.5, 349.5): 7.78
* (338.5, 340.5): 7.16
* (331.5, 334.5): 6.83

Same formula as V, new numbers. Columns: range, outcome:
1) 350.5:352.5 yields 8.663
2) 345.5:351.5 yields 8.406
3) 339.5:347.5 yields 7.663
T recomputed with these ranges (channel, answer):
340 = 7.139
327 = 6.897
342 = 6.861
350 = 8.239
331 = 7.252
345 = 7.271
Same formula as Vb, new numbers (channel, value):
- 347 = 7.075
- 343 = 6.874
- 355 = 7.106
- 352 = 8.663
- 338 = 6.943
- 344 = 6.792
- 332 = 6.663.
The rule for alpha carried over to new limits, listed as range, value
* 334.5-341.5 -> 6.484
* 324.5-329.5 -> 6.494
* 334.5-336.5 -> 6.597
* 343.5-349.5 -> 6.792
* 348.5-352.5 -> 8.076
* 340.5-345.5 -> 6.782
